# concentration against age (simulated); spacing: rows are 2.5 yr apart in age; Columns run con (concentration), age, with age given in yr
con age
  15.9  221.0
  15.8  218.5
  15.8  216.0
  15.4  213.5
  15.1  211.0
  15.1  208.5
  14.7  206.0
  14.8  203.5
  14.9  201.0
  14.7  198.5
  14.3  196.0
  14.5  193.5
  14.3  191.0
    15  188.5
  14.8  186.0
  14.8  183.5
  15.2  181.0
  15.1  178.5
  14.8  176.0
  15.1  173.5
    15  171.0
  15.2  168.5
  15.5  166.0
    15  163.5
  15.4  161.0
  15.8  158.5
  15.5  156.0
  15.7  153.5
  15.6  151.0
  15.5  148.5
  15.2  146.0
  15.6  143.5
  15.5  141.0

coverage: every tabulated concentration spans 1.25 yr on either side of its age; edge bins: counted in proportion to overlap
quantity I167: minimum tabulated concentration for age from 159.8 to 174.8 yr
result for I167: 15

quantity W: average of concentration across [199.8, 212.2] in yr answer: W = 14.9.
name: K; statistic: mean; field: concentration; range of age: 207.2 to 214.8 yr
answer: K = 15.2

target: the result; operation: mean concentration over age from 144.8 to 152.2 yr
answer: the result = 15.4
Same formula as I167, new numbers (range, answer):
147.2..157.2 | 15.5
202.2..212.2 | 14.7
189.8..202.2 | 14.3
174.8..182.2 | 14.8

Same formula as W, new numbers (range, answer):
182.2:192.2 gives 14.7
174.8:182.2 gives 15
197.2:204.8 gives 14.8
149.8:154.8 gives 15.6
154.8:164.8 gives 15.4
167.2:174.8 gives 15.1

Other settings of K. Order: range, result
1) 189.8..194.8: 14.4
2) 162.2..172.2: 15.2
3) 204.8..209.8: 14.9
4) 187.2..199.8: 14.6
